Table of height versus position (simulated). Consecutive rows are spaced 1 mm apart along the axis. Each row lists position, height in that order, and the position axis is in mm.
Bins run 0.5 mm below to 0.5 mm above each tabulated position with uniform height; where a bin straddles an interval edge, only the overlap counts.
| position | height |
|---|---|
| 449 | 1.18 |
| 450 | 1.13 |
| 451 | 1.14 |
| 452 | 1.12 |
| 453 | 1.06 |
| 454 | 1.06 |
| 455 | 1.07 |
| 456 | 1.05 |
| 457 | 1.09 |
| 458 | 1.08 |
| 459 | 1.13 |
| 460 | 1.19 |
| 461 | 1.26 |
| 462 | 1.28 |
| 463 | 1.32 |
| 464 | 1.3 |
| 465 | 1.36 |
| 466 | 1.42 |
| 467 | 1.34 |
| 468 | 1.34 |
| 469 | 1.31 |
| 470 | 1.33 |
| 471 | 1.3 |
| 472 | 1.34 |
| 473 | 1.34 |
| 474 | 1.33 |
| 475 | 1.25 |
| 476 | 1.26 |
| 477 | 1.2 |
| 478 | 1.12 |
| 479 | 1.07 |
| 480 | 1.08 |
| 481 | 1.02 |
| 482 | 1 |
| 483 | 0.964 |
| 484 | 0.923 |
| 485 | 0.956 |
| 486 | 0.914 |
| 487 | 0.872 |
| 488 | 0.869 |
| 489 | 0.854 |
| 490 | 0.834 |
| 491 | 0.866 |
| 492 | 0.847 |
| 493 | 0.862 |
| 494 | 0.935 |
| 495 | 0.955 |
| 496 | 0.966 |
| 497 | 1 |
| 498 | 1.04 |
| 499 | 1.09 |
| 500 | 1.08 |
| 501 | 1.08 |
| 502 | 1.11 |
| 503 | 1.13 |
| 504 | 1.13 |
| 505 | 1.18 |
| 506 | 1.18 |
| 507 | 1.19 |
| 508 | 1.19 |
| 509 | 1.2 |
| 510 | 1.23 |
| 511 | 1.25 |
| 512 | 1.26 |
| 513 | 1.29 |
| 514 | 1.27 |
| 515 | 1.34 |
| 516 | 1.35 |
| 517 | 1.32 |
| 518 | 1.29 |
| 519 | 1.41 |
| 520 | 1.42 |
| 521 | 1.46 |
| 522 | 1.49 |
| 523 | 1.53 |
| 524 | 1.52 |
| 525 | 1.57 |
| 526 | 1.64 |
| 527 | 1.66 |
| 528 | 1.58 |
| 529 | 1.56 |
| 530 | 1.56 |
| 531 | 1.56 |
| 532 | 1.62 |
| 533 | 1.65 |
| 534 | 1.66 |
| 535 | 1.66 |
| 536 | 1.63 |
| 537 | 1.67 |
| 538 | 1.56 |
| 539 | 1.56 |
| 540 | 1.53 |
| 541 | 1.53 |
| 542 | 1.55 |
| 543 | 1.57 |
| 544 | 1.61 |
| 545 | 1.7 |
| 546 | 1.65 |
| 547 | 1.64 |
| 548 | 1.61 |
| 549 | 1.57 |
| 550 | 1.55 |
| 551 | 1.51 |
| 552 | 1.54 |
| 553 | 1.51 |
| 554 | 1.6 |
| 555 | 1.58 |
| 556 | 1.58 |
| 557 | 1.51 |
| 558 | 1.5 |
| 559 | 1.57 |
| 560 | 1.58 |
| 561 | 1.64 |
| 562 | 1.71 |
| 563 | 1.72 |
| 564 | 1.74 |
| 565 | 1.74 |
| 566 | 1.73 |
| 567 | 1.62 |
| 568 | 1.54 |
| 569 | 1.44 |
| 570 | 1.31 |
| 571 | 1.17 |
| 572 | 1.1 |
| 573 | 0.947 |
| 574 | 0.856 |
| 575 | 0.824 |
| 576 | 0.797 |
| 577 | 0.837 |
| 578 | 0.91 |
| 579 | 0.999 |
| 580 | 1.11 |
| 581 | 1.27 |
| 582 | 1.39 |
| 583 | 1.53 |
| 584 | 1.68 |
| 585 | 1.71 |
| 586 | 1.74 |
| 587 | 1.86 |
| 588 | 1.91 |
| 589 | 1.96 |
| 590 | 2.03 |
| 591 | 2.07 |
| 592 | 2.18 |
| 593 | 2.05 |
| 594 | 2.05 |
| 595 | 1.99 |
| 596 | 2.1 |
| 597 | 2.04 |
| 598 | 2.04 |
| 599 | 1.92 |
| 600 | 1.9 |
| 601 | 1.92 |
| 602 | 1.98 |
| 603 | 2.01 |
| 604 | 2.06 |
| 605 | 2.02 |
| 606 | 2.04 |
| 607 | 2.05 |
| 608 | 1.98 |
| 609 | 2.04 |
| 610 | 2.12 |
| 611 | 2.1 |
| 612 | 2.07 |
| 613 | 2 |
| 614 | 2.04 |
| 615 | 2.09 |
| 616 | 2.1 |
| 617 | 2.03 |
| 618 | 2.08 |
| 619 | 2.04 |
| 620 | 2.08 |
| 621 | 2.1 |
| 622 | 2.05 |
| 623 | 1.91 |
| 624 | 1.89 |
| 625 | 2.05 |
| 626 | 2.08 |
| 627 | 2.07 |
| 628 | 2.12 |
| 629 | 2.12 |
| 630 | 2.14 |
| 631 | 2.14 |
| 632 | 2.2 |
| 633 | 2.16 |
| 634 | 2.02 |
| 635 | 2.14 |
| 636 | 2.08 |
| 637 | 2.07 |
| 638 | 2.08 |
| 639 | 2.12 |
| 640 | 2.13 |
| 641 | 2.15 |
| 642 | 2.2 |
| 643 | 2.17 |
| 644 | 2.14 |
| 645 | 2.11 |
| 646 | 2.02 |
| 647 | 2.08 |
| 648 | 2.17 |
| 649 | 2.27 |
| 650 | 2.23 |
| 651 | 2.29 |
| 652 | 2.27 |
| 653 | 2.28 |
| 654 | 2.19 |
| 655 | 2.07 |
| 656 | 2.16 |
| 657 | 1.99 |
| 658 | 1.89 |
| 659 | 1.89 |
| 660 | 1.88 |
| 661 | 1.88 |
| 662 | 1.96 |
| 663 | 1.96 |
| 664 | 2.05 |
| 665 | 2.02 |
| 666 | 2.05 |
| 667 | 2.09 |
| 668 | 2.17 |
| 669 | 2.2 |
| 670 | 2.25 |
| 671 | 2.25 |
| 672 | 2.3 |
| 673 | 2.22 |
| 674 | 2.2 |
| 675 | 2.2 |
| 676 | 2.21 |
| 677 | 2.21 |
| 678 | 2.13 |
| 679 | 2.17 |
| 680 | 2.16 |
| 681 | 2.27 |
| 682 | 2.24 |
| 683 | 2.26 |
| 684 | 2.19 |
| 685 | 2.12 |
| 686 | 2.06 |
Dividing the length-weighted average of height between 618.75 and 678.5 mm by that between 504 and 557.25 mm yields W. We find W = 1.42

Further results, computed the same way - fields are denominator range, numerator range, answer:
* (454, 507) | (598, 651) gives 1.87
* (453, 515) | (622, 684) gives 1.88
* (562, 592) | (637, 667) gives 1.44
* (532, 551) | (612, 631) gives 1.28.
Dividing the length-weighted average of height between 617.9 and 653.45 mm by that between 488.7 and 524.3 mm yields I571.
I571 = 1.81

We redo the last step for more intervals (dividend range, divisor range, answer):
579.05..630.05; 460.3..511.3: 1.74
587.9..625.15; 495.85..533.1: 1.53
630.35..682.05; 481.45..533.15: 1.76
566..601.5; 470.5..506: 1.49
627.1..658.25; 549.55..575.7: 1.46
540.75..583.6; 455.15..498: 1.28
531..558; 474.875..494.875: 1.62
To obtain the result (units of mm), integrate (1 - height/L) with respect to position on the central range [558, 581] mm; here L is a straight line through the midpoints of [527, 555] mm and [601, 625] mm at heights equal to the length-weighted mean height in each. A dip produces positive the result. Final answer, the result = 5.8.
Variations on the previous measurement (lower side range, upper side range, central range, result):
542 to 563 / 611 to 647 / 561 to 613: 3.9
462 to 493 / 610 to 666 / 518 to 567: -2.3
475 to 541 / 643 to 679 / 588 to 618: -4.0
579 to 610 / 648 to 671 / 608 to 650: -2.1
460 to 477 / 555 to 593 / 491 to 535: 3.0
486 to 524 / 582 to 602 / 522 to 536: -2.4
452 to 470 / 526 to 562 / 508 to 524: 1.3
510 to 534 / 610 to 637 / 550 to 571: 1.5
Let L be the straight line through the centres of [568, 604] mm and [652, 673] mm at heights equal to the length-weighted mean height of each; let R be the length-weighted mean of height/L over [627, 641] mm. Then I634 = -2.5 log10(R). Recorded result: -0.12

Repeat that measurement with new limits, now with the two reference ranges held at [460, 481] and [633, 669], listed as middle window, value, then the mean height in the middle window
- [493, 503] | 0.34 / 1.03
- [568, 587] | 0.39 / 1.23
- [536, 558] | 0.03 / 1.58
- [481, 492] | 0.42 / 0.908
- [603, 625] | -0.06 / 2.04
